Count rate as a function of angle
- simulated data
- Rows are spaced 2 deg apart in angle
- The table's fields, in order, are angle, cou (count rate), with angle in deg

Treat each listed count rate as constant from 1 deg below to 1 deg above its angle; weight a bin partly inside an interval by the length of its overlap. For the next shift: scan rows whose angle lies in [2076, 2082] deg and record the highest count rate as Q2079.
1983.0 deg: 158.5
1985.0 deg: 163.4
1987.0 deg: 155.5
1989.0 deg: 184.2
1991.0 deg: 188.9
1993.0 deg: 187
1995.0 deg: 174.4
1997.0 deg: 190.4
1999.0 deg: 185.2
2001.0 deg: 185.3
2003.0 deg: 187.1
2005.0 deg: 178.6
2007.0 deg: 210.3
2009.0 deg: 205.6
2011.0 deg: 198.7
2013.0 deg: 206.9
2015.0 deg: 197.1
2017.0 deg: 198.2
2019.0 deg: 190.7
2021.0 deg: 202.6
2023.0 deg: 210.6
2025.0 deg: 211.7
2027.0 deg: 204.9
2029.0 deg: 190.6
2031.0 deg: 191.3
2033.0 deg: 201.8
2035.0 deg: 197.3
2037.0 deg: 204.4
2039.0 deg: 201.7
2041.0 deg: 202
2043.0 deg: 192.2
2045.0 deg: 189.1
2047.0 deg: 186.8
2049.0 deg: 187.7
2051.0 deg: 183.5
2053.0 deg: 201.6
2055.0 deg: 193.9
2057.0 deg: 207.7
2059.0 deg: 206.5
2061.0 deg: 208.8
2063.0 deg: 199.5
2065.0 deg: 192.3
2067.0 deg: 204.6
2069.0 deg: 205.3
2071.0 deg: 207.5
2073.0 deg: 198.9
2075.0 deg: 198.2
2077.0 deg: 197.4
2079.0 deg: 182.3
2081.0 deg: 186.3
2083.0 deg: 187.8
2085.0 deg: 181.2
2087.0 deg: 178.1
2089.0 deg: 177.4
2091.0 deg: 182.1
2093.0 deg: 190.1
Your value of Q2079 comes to 197.4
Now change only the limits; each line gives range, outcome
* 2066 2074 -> 207.5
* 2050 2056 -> 201.6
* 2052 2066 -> 208.8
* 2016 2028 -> 211.7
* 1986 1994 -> 188.9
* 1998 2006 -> 187.1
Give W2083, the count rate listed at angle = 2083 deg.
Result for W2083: 187.8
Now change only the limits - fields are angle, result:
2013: 206.9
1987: 155.5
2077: 197.4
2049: 187.7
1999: 185.2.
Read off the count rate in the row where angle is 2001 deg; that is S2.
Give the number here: 185.3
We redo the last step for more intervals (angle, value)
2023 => 210.6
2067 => 204.6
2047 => 186.8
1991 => 188.9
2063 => 199.5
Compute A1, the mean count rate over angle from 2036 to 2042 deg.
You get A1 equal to 203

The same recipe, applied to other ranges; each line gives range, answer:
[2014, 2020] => 195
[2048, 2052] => 186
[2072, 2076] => 199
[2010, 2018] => 200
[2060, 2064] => 204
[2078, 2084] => 185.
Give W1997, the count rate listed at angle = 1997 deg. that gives 190.4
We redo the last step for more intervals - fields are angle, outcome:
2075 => 198.2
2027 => 204.9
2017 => 198.2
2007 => 210.3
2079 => 182.3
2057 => 207.7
